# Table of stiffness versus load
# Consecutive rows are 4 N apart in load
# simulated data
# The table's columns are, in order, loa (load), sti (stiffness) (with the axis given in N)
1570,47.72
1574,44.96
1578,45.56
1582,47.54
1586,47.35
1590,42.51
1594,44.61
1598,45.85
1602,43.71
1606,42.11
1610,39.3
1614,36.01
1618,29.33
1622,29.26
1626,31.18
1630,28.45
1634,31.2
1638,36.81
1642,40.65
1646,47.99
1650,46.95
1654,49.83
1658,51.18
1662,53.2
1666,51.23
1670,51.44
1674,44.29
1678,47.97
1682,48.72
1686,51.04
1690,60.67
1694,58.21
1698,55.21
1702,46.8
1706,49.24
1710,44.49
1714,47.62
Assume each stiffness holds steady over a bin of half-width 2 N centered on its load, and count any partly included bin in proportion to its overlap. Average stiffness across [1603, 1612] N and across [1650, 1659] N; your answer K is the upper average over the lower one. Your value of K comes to 1.2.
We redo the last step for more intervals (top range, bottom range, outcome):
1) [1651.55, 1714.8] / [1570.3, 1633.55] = 1.27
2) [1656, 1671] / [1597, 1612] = 1.22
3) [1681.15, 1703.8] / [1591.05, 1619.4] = 1.33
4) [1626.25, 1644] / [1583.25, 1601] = 0.75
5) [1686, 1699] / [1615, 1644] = 1.76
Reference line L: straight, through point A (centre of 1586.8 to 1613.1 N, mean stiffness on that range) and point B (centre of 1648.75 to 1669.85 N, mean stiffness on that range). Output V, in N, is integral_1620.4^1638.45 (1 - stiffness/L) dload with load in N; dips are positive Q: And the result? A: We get 6.1 N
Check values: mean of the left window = 42.9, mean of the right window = 50.7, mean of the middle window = 31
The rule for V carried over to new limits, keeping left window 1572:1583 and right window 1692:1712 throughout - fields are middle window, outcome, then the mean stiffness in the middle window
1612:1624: 4.0 N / 31.5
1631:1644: 3.4 N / 35.6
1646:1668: -0.6 N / 50.3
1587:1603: 0.7 N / 44.4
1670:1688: 0.5 N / 48.4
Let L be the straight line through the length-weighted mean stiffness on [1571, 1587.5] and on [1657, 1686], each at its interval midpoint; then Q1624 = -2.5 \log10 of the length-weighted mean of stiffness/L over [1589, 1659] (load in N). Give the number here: 0.21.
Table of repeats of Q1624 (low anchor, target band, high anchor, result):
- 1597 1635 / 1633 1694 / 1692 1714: -0.10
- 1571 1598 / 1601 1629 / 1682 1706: 0.33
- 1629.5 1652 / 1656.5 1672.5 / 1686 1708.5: -0.14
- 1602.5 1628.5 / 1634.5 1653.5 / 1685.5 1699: 0.01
